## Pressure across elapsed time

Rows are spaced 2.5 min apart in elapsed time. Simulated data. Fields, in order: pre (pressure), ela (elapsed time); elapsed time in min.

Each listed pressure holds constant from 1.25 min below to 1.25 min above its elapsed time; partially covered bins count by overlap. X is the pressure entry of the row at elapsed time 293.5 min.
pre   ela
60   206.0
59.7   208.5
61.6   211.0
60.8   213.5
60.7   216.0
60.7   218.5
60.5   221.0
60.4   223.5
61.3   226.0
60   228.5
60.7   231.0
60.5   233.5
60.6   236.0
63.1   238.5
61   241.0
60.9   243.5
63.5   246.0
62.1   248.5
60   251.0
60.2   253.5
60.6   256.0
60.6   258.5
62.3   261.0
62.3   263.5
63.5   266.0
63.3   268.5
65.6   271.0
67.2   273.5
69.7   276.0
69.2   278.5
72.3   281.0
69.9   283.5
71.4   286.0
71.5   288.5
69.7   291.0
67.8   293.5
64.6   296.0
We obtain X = 67.8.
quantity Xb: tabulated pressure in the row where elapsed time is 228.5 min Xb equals 60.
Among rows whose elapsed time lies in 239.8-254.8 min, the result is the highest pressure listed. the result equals 63.5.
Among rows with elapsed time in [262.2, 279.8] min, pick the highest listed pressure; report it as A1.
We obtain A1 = 69.7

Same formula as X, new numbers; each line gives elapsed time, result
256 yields 60.6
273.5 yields 67.2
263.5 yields 62.3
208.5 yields 59.7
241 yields 61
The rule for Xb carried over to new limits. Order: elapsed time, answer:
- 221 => 60.5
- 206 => 60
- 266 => 63.5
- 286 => 71.4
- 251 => 60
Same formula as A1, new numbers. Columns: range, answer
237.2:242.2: 63.1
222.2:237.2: 61.3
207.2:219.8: 61.6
